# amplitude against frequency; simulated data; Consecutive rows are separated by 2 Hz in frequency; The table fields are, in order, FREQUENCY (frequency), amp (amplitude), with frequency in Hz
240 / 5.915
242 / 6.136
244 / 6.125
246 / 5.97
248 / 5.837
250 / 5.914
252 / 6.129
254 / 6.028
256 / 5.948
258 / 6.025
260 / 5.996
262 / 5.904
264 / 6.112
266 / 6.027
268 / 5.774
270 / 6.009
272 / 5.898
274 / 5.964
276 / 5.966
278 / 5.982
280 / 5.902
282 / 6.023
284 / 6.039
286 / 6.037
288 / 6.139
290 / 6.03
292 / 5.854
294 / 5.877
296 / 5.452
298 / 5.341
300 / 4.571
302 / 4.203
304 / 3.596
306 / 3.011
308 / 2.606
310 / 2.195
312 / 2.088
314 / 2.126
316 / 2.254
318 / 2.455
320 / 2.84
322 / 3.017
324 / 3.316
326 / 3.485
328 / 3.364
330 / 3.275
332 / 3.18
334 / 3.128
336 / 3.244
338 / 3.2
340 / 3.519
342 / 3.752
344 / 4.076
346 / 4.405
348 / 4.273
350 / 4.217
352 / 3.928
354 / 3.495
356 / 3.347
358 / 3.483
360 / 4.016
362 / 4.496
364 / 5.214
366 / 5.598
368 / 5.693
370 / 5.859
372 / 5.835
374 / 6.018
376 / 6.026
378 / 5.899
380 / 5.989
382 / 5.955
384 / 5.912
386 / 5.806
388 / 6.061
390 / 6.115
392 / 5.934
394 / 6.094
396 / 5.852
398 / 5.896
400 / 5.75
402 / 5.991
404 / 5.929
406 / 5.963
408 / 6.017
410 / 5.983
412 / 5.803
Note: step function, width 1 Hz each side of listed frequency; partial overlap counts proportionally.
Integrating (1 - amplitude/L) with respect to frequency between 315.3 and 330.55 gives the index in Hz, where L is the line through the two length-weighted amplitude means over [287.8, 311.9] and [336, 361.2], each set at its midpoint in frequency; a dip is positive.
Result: 4.12 Hz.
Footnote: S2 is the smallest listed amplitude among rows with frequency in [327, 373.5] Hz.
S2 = 3.128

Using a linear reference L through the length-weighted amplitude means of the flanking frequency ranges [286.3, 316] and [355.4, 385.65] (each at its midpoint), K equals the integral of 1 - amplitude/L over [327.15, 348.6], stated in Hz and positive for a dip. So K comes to 5.5 Hz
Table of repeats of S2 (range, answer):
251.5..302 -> 4.203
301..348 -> 2.088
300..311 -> 2.195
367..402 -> 5.693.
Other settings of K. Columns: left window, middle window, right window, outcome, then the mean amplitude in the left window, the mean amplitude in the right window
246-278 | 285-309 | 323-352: 0.13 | 5.97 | 3.61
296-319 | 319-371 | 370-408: 7.03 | 3.23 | 5.95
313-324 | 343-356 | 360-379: 1.07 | 2.61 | 5.54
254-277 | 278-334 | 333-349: 8.58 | 5.97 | 3.7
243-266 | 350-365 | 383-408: 4.90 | 6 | 5.94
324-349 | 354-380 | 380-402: -0.84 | 3.56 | 5.94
